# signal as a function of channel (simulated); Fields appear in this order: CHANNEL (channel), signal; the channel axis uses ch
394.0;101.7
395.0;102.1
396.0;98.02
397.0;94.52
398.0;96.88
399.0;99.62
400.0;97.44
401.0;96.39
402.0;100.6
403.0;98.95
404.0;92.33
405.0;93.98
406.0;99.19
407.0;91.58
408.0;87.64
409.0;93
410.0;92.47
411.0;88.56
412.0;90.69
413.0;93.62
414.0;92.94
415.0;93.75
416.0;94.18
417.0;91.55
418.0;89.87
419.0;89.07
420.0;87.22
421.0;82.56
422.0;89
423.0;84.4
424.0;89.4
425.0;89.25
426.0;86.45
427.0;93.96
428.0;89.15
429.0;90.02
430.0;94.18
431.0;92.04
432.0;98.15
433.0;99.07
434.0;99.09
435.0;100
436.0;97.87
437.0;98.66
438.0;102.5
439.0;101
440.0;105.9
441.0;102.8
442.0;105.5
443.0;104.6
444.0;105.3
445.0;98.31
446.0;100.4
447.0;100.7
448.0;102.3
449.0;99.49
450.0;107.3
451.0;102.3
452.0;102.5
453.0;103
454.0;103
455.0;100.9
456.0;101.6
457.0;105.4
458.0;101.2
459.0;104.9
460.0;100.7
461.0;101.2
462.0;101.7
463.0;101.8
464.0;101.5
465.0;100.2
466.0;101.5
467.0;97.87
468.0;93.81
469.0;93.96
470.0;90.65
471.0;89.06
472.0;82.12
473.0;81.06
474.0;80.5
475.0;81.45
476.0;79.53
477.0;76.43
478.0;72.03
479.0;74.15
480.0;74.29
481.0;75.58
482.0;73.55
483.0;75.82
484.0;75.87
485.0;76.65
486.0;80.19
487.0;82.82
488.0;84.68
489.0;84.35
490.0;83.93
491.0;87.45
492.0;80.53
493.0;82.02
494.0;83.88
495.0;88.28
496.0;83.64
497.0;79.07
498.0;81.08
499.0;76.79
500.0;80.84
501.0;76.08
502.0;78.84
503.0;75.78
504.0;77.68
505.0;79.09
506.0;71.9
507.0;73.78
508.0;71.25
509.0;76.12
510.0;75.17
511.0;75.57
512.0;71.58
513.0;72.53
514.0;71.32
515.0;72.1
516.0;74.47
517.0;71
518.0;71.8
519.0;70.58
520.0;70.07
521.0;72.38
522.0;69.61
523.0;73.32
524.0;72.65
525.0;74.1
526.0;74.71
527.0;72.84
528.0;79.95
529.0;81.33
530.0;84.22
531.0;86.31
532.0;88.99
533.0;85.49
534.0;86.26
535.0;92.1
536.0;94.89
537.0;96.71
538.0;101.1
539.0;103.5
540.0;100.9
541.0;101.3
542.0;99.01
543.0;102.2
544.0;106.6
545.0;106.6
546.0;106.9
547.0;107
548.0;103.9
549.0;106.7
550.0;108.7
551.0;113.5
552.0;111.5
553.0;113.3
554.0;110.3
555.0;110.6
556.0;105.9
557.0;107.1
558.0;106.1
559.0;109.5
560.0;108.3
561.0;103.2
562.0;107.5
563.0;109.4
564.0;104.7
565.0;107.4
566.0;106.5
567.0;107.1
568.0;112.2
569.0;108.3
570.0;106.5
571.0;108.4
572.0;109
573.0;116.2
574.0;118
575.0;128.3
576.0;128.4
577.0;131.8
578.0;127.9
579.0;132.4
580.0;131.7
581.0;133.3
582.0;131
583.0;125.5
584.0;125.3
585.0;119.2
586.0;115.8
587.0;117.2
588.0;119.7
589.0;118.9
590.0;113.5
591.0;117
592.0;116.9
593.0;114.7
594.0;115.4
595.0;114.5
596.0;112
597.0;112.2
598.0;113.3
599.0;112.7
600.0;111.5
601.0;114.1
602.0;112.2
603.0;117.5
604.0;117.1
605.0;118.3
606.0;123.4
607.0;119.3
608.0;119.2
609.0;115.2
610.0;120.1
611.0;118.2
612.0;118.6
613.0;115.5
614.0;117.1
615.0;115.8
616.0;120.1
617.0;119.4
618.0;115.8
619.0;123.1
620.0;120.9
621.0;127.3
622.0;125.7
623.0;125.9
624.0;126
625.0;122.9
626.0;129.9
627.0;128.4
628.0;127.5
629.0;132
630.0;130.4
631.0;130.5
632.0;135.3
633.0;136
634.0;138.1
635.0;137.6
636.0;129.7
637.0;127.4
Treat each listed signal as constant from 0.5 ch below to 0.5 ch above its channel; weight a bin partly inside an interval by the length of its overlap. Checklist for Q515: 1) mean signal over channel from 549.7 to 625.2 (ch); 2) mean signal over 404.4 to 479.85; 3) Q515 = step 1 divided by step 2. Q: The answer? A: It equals 1.2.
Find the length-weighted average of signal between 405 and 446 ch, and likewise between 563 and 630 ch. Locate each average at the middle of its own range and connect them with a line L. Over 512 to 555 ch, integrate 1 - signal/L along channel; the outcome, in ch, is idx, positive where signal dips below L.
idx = 8.0 ch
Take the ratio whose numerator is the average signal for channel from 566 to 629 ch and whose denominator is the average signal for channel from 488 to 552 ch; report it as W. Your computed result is 1.41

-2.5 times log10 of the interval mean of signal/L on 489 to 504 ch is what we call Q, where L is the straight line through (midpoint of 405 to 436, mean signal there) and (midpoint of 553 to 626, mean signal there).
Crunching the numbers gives 0.26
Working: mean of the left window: 91.9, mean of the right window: 117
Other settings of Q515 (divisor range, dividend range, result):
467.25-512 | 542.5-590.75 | 1.43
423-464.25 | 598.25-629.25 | 1.21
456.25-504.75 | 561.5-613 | 1.37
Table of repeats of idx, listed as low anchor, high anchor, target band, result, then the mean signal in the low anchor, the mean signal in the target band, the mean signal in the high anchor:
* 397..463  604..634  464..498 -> 6.7 ch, 96.8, 83.5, 124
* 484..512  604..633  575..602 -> -2.0 ch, 79.3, 120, 123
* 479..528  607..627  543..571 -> -3.0 ch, 76.6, 108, 121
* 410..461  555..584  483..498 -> 3.2 ch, 96.9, 82.1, 116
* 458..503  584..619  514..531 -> 3.9 ch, 85.4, 74.3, 117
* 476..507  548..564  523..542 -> 2.0 ch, 79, 87.6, 108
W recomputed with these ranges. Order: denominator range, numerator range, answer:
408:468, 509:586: 1.03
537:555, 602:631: 1.15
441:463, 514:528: 0.71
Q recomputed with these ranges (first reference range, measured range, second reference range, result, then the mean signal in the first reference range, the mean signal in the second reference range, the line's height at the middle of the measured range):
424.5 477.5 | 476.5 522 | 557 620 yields 0.33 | 97.1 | 117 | 104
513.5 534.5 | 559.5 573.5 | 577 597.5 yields -0.02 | 76.4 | 121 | 106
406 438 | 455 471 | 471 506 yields -0.18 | 92.2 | 79.6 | 84.4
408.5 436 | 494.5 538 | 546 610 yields 0.33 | 91.7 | 115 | 106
